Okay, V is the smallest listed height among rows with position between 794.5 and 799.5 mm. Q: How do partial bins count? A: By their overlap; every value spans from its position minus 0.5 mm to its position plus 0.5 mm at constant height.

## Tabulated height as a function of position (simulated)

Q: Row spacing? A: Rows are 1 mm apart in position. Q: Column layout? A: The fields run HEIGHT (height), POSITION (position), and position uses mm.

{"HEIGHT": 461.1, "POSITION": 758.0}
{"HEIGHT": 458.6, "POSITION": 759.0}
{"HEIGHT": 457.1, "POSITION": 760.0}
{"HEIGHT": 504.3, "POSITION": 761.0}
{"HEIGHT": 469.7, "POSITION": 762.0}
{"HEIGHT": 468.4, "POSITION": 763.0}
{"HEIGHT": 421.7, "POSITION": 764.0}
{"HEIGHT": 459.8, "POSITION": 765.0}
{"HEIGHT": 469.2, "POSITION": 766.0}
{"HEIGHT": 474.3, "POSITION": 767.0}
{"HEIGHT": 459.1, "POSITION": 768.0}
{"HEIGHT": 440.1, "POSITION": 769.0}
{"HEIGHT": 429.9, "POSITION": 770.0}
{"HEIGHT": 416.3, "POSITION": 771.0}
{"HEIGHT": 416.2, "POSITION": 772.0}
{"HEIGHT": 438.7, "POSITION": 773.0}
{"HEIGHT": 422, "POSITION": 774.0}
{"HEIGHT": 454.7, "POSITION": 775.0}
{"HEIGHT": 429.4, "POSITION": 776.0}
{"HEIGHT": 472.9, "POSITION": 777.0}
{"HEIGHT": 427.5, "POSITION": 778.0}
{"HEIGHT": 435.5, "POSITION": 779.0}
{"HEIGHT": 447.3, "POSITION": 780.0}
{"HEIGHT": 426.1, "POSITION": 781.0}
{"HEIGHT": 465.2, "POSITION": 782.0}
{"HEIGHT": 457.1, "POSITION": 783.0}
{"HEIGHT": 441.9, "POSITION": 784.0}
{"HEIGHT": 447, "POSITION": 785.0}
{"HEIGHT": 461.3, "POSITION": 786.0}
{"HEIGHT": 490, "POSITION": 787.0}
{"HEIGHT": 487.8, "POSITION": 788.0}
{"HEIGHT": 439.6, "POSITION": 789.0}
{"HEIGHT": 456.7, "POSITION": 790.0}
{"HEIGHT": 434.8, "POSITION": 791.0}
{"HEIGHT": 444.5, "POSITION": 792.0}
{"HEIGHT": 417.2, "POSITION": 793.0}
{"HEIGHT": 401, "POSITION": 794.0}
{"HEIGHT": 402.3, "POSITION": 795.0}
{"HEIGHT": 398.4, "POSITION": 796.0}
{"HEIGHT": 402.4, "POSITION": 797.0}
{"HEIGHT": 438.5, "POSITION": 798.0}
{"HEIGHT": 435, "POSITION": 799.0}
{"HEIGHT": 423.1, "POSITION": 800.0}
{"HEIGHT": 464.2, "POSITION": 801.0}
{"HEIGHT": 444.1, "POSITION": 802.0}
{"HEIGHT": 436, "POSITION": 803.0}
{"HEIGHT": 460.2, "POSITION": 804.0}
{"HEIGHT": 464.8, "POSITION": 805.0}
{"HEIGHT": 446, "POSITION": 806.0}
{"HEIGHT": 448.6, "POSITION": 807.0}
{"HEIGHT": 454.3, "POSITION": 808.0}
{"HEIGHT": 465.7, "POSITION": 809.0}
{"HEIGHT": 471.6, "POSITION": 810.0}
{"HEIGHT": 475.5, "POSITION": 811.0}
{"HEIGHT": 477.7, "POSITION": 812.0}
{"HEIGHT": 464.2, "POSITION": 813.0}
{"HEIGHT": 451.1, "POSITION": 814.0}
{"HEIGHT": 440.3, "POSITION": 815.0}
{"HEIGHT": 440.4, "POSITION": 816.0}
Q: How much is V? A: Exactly 398.4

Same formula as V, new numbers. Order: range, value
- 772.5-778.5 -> 422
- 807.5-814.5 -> 451.1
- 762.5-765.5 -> 421.7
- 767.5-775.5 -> 416.2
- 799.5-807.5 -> 423.1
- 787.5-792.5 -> 434.8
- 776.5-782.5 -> 426.1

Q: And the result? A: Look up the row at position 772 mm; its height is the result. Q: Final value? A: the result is 416.2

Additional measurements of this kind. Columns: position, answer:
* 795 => 402.3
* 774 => 422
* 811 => 475.5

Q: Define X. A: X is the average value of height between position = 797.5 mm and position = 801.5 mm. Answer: 440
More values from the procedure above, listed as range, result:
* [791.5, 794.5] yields 421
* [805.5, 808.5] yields 450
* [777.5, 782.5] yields 440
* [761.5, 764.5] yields 453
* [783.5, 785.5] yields 444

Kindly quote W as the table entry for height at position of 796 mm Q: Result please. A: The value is 398.4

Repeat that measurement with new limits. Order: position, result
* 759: 458.6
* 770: 429.9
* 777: 472.9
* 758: 461.1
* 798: 438.5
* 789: 439.6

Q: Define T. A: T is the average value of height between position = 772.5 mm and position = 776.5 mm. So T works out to 436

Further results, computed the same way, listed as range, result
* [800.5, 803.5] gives 448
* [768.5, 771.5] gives 429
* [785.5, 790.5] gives 467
